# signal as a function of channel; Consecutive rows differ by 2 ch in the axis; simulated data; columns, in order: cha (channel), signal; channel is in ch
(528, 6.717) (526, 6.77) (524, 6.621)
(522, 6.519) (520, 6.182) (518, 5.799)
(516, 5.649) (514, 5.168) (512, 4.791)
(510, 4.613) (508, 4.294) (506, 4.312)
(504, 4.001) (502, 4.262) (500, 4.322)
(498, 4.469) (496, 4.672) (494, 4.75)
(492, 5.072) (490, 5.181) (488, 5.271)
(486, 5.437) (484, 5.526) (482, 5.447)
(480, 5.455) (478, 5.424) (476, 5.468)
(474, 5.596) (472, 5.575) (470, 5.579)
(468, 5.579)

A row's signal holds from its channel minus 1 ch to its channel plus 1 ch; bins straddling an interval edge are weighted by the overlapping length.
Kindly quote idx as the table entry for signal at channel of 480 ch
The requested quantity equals 5.455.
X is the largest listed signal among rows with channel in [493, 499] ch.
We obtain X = 4.75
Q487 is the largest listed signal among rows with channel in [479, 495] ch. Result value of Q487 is 5.526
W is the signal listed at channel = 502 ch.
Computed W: 4.262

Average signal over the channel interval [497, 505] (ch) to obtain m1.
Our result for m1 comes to 4.26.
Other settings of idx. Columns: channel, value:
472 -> 5.575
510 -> 4.613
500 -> 4.322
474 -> 5.596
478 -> 5.424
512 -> 4.791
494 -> 4.75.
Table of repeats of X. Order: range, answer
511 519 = 5.799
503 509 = 4.312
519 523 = 6.519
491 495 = 5.072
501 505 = 4.262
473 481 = 5.596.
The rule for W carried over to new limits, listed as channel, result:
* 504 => 4.001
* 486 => 5.437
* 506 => 4.312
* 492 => 5.072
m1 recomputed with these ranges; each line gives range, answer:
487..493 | 5.17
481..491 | 5.37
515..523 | 6.04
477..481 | 5.44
